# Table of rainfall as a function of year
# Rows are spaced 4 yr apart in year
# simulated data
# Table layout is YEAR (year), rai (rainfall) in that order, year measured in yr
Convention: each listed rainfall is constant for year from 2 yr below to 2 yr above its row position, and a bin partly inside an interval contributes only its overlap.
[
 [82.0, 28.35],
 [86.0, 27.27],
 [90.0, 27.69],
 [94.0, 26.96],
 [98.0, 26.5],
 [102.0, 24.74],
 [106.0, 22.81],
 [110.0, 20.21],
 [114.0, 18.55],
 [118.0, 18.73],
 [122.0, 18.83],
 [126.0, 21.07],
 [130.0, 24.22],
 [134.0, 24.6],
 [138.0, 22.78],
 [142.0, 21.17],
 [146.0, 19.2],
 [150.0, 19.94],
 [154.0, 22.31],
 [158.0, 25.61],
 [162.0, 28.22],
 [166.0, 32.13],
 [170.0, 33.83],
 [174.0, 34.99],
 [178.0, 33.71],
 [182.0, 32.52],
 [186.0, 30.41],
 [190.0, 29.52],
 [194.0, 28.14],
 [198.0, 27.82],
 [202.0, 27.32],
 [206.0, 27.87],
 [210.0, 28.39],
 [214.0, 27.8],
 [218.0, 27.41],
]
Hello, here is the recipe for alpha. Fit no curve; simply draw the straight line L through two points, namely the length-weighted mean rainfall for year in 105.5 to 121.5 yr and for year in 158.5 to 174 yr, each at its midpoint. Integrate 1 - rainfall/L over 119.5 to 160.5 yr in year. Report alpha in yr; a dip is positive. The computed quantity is 5.4 yr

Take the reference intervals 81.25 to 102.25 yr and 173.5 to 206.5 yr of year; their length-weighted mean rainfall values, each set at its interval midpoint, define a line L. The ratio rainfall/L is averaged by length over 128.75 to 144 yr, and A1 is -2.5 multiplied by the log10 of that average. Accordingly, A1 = 0.223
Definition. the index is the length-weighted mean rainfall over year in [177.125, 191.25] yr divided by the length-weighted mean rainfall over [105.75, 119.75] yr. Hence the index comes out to 1.6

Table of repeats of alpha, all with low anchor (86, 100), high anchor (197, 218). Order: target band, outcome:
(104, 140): 7.86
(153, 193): -4.18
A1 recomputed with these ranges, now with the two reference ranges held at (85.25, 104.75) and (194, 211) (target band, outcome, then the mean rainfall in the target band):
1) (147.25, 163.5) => 0.15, 23.7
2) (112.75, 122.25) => 0.39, 18.7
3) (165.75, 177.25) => -0.23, 33.9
